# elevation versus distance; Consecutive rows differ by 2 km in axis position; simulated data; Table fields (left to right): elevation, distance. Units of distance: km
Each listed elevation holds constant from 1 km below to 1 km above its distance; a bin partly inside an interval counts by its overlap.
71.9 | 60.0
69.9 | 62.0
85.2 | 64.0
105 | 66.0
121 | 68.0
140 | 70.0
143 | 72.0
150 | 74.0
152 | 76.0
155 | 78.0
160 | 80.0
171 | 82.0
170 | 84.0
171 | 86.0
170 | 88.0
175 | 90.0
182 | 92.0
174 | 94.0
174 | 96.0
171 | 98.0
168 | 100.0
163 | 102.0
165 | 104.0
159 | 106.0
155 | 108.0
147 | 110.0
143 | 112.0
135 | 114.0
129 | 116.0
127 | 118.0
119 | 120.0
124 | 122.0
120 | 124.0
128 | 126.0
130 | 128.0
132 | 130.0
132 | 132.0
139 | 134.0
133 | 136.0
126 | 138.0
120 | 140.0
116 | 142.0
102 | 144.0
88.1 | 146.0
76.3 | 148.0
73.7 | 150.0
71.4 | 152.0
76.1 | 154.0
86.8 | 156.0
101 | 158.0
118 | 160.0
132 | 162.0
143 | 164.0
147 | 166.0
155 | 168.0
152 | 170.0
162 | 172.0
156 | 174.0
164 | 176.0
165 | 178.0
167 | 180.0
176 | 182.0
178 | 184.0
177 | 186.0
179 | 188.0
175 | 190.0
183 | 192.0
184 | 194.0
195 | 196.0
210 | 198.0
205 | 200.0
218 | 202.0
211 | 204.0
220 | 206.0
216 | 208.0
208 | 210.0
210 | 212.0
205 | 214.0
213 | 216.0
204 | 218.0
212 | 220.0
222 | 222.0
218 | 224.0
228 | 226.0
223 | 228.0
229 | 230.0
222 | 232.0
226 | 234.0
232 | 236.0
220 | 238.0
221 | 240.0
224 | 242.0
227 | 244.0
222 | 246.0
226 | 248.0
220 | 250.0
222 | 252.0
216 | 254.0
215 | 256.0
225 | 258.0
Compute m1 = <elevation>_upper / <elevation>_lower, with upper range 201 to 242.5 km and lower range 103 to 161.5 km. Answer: 1.82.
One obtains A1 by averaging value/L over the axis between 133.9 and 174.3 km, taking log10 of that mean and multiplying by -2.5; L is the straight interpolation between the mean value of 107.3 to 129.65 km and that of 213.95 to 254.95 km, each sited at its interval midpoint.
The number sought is 0.34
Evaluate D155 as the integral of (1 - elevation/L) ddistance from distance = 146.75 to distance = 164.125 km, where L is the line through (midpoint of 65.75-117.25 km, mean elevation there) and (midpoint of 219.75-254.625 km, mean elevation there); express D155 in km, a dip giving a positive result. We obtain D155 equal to 8.5 km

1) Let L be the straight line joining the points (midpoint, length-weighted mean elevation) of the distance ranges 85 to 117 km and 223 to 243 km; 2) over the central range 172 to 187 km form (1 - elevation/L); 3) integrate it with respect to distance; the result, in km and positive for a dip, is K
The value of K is 2.3 km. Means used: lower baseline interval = 161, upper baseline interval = 224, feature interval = 169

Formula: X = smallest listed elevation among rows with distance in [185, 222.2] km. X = 175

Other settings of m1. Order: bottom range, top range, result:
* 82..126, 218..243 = 1.44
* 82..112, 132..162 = 0.62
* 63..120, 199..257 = 1.44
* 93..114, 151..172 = 0.75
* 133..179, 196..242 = 1.78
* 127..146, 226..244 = 1.82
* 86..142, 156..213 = 1.19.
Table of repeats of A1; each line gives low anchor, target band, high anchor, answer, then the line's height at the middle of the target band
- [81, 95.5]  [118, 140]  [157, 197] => 0.292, 167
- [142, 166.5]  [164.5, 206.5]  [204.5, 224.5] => -0.134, 159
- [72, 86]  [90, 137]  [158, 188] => 0.084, 158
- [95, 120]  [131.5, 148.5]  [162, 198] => 0.348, 159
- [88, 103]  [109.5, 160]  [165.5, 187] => 0.417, 168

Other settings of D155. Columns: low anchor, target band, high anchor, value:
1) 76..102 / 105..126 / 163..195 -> 4.1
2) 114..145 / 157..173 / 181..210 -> 2.4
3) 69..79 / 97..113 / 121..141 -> -2.5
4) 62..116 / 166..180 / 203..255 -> 2.4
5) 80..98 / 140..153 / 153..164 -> 3.1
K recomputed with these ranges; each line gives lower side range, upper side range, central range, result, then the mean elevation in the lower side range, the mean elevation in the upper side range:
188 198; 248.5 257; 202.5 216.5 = -1.21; 186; 219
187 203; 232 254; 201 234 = -1.41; 194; 224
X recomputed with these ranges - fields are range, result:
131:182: 71.4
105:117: 129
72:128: 119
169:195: 152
